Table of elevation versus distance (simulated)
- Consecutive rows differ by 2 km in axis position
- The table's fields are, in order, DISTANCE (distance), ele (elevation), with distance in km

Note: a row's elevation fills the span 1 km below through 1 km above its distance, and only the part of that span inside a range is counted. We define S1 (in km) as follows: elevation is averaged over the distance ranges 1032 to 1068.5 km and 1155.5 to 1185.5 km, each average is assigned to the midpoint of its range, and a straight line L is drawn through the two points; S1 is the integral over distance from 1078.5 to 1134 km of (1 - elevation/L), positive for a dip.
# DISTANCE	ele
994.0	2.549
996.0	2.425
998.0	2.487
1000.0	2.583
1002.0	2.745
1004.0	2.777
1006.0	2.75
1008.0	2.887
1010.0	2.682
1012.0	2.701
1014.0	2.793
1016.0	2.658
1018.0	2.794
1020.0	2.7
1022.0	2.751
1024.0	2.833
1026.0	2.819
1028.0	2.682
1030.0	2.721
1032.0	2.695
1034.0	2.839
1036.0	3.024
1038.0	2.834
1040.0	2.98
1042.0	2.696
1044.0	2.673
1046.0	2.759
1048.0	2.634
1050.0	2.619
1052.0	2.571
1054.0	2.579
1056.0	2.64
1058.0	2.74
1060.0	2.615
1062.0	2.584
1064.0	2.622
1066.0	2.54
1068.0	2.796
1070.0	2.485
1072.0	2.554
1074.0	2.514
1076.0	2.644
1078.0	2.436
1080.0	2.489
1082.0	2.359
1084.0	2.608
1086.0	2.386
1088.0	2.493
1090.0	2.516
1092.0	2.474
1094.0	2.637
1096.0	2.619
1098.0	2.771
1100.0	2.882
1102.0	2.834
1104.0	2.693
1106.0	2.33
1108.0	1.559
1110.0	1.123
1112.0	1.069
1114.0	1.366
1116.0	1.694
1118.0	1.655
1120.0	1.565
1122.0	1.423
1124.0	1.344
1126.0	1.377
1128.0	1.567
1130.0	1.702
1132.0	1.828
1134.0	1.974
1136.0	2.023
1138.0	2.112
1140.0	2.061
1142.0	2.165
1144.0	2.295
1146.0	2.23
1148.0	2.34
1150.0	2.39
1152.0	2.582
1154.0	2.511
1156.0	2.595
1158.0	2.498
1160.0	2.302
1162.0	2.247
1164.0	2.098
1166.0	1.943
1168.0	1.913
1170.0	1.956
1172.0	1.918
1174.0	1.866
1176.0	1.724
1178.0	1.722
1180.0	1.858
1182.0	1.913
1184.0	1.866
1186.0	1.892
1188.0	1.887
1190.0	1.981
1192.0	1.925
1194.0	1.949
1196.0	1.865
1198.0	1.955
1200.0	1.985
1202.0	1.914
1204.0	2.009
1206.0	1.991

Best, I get 8.0 km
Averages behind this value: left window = 2.71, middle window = 2.05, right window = 2.02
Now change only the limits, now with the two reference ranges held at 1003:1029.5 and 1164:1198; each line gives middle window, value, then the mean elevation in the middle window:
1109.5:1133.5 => 7.71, 1.49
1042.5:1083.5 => -1.36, 2.59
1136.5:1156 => -2.19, 2.31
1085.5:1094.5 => -0.50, 2.5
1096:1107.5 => -1.67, 2.65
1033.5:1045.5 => -0.93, 2.84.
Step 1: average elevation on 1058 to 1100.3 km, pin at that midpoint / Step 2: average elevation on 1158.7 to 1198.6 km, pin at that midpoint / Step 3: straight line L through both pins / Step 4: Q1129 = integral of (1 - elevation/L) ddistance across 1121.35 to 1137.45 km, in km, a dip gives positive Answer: 4.13 km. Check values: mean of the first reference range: 2.57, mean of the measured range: 1.67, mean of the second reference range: 1.94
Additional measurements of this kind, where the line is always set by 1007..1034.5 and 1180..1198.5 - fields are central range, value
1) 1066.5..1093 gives -0.7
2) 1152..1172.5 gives -1.8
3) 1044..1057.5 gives -0.2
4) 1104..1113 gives 2.6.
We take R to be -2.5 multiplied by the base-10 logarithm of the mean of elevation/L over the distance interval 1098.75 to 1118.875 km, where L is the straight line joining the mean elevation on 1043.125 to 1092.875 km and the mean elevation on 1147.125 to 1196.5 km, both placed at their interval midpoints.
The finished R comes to 0.23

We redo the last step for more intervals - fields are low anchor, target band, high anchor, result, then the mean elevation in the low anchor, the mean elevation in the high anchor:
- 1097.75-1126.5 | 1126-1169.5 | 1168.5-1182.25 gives -0.16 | 1.83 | 1.85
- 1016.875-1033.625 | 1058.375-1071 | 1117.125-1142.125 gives -0.11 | 2.75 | 1.74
